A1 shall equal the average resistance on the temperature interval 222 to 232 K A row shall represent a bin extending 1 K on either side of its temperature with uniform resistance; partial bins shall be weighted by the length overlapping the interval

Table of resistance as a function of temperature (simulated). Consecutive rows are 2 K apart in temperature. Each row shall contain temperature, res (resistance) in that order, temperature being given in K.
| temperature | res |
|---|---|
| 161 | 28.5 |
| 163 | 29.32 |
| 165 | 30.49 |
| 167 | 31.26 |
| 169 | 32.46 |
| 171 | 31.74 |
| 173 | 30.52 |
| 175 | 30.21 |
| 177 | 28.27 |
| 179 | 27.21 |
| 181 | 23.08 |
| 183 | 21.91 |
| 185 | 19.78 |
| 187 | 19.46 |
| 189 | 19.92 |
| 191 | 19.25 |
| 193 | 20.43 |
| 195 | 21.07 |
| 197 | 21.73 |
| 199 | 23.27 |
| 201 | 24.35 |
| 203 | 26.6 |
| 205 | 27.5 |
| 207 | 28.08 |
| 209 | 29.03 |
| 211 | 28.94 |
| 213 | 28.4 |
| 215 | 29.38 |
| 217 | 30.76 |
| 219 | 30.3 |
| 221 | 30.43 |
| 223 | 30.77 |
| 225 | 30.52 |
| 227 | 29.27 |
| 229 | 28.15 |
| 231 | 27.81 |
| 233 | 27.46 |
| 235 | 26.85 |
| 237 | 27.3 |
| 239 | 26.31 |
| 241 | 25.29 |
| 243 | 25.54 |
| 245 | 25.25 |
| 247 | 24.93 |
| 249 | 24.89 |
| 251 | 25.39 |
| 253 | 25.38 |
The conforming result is 29.3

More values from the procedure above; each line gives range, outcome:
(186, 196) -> 20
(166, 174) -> 31.5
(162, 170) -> 30.9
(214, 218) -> 30.1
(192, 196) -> 20.8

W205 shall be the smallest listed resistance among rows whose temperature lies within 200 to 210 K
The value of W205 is 24.35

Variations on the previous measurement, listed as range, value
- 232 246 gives 25.25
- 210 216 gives 28.4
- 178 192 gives 19.25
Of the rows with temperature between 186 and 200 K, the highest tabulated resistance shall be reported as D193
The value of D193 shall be 23.27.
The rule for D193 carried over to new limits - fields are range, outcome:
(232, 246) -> 27.46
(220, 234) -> 30.77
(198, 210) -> 29.03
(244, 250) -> 25.25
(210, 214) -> 28.94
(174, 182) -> 30.21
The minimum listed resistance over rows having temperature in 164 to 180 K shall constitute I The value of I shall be 27.21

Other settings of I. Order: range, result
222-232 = 27.81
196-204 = 21.73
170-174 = 30.52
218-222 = 30.3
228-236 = 26.85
